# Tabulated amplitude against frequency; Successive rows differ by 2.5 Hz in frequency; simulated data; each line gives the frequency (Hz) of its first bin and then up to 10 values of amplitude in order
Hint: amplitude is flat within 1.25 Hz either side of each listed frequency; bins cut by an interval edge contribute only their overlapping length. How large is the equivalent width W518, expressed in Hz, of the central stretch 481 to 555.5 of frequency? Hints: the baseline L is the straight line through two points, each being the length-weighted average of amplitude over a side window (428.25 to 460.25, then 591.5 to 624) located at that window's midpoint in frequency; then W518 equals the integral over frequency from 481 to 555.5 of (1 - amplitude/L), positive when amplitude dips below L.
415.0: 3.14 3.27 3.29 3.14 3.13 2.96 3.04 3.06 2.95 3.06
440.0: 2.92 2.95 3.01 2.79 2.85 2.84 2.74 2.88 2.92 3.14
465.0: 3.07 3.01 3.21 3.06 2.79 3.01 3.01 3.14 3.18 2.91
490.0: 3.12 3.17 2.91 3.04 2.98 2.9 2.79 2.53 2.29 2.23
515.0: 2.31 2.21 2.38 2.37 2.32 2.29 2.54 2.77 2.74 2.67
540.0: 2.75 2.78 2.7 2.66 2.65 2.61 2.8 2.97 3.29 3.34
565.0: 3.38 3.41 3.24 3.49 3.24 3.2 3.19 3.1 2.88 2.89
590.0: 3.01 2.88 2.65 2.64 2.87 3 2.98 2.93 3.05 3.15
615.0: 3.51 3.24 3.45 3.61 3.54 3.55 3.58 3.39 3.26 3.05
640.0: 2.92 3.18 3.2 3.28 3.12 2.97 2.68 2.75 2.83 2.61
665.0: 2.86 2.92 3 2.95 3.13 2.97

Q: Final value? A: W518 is 7.52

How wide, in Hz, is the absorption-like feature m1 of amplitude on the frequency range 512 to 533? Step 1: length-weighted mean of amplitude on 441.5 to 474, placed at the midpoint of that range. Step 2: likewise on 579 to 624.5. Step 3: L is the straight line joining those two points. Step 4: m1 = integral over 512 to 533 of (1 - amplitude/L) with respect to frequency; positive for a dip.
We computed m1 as 4.4 Hz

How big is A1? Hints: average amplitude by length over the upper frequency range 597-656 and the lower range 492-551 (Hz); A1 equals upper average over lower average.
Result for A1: 1.2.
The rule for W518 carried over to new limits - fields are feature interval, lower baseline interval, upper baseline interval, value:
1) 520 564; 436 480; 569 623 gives 4.7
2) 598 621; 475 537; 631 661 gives -1.1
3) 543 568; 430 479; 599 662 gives 0.9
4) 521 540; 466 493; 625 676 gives 3.2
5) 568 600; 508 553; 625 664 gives -2.9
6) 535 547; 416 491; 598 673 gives 1.3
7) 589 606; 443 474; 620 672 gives 1.2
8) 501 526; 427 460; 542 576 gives 4.7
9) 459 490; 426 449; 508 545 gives -3.1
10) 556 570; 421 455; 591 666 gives -1.0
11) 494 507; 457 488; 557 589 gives 0.8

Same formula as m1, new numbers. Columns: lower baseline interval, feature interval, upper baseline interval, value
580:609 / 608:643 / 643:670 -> -4.73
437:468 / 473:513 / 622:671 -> 1.05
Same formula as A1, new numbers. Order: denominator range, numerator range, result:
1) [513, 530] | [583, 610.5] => 1.24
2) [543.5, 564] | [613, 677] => 1.09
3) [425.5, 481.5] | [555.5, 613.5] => 1.03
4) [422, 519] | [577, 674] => 1.06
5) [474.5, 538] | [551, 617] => 1.13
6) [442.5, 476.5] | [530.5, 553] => 0.92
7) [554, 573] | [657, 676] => 0.89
